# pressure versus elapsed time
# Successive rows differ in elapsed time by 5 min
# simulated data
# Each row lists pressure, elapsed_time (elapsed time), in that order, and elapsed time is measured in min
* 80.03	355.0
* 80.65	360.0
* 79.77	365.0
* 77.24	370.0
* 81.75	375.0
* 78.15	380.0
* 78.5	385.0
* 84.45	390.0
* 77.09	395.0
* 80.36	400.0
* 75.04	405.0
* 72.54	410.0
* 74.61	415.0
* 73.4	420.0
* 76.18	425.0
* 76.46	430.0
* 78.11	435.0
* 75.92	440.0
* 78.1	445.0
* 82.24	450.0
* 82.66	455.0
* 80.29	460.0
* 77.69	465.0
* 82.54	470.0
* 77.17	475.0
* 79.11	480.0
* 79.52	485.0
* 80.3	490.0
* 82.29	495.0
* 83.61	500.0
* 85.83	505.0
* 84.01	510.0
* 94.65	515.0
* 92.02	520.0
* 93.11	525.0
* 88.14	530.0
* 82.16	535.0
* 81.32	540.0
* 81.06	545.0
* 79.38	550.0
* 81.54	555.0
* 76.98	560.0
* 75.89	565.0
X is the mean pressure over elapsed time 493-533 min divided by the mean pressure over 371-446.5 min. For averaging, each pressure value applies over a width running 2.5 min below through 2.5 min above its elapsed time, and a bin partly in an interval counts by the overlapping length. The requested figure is 1.1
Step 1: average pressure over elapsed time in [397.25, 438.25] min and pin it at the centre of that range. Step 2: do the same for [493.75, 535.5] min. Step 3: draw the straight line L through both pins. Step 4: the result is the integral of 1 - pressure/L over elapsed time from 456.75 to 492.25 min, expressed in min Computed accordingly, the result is 1.4 min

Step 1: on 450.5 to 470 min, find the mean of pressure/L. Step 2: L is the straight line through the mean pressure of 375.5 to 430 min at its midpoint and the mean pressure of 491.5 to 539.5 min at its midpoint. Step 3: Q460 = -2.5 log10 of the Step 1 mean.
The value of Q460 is 0.02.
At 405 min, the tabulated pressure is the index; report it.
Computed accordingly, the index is 75.04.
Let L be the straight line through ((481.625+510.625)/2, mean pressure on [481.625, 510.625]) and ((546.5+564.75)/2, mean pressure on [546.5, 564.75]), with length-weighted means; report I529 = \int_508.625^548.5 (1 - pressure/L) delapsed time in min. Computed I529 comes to -3.2 min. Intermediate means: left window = 82.4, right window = 79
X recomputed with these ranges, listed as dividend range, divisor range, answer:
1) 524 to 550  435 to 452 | 1.07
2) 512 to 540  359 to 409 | 1.13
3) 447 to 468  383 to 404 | 1.01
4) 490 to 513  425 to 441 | 1.09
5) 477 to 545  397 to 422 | 1.13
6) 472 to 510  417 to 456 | 1.05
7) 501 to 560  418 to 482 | 1.09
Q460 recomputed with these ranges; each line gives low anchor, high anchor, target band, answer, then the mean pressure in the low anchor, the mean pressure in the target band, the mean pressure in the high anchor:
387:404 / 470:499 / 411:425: 0.082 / 80.1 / 74.2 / 80.1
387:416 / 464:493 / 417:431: 0.041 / 77.5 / 75.2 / 79.5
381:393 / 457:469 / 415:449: 0.050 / 80.9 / 76.5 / 79.6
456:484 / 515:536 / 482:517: 0.014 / 79.5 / 84.1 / 90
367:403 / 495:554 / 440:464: 0.032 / 79.6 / 80.1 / 85.7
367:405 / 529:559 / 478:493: 0.015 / 79.3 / 79.7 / 81.7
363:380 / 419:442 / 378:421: 0.009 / 79.4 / 77.2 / 76.2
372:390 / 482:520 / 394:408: 0.048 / 80.1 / 77.4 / 84.8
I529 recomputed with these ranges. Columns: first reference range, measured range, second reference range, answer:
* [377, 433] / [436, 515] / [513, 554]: 0.9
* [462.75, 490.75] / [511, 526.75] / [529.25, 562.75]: -2.3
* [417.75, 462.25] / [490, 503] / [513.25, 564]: -0.1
